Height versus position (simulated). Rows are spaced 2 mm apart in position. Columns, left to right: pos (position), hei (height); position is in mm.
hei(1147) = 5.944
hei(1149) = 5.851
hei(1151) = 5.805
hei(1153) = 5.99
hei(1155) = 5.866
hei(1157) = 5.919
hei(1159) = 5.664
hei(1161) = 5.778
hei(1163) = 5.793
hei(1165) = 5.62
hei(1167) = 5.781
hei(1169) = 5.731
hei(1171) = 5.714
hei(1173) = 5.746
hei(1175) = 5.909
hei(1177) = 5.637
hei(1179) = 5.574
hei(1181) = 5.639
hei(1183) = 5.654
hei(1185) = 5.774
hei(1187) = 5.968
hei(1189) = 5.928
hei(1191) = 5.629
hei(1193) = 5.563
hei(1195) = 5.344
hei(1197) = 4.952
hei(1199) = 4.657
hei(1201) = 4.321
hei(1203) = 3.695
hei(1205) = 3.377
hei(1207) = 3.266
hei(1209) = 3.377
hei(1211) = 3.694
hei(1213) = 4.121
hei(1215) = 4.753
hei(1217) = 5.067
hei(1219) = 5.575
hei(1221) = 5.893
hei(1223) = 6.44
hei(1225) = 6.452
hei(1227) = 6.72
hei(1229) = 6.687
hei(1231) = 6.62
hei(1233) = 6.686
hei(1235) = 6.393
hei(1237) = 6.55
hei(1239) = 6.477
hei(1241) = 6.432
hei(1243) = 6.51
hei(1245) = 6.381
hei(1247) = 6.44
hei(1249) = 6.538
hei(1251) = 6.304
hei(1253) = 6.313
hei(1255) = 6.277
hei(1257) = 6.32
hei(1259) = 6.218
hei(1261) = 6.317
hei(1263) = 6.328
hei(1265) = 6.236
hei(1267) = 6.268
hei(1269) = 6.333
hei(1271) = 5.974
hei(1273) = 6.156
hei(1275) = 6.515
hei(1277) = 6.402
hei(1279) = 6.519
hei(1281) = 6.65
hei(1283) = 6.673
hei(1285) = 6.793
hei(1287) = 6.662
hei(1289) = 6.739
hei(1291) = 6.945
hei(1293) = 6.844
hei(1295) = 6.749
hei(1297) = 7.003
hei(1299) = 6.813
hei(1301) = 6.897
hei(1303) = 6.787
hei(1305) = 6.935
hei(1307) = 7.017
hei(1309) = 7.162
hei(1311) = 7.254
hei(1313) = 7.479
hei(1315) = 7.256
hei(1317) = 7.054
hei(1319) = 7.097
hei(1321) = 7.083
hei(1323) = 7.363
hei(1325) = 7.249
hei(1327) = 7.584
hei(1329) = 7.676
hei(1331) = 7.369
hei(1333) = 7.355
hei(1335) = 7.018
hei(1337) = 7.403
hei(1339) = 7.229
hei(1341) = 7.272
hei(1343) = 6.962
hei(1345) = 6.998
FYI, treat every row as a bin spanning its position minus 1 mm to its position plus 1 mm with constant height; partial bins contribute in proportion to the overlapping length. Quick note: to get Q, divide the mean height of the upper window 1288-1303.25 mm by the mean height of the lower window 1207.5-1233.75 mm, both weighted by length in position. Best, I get 1.25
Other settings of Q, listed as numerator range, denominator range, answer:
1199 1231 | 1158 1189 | 0.86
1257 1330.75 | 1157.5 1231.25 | 1.27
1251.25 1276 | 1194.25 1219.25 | 1.47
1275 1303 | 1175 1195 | 1.18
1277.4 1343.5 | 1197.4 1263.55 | 1.25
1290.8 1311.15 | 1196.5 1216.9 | 1.71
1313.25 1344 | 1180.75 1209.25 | 1.48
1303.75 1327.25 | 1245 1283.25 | 1.13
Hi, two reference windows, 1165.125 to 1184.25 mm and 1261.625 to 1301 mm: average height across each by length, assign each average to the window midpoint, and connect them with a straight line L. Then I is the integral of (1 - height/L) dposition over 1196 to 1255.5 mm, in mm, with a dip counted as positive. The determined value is 5.61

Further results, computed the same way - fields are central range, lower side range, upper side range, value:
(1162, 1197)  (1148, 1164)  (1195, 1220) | -3.9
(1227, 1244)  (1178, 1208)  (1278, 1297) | -2.2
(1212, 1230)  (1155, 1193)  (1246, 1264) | 1.0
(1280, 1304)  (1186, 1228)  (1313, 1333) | -0.4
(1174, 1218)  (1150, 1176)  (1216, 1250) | 8.3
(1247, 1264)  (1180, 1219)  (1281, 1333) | -1.0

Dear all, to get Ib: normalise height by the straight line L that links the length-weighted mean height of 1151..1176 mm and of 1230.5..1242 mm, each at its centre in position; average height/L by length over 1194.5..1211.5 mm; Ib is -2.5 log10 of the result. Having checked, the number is 0.46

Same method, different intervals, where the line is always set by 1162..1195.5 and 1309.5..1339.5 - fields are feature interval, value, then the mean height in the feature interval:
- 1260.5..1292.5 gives 0.05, 6.48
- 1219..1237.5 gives -0.03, 6.44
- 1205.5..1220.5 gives 0.38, 4.29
